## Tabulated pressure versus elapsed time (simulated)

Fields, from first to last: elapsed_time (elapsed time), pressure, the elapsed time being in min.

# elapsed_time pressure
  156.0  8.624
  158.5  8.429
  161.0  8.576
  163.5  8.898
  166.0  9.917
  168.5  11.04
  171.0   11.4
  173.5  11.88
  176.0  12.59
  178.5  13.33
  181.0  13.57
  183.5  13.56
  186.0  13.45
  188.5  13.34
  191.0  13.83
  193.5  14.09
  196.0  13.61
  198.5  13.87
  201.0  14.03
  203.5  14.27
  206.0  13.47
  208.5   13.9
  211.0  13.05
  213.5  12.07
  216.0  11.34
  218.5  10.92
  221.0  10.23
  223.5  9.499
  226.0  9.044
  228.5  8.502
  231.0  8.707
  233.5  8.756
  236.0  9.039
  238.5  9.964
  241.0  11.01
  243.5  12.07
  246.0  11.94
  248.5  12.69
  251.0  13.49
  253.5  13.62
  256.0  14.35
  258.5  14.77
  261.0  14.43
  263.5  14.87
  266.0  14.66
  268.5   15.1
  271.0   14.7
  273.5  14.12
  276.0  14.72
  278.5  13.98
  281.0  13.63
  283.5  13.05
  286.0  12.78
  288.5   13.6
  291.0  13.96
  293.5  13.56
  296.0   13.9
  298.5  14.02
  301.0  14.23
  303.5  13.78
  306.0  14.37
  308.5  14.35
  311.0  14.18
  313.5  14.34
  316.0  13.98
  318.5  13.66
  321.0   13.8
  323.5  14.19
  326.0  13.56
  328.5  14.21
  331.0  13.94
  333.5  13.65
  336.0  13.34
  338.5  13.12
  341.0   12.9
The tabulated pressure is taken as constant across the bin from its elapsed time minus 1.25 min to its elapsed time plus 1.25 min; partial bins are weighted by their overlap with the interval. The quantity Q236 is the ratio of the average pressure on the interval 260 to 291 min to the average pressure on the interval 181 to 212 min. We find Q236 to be 1.03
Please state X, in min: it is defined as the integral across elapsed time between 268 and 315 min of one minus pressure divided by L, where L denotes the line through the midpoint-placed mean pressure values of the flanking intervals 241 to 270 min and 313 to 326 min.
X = -0.6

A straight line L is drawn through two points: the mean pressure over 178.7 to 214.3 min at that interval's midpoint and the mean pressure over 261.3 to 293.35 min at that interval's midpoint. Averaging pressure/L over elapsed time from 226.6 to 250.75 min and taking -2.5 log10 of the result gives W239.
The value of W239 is 0.312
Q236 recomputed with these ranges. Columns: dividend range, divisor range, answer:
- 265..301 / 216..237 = 1.48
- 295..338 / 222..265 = 1.20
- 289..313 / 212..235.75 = 1.42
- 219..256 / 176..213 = 0.79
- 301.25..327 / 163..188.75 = 1.16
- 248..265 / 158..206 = 1.14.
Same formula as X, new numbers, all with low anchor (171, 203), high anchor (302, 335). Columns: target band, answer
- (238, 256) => 1.7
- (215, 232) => 4.8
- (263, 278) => -1.0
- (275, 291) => 0.2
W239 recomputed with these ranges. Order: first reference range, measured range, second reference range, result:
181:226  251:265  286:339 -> -0.08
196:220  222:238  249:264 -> 0.44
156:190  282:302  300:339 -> -0.01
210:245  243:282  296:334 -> -0.19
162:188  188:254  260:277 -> 0.12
